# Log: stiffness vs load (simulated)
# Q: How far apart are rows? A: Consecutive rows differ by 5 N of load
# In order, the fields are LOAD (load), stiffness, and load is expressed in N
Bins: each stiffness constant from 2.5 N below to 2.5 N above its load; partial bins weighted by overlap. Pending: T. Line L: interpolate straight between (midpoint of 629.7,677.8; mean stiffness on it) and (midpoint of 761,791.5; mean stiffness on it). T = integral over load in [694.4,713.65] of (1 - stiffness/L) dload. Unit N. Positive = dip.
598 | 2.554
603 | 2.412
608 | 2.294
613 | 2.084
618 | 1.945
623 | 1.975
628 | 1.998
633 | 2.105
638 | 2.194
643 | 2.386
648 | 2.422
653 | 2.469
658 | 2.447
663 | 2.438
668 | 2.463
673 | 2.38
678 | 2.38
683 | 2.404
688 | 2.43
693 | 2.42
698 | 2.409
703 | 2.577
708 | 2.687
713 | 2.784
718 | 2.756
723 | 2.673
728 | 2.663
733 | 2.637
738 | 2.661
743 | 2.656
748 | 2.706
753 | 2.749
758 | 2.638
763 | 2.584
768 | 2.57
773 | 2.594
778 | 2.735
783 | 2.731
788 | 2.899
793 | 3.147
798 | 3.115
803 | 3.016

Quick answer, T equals -0.65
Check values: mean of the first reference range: 2.36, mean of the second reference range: 2.7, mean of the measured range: 2.59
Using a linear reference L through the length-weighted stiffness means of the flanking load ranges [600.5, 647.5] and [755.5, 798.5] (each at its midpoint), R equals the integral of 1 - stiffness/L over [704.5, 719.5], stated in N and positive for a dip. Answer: -1.3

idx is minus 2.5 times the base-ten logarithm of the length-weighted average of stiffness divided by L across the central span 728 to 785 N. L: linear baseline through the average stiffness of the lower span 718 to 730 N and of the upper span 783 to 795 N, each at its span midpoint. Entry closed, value 0.06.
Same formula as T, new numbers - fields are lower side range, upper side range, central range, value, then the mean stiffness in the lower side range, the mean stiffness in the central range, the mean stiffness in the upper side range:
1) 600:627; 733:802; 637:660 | -1.1 N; 2.14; 2.39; 2.75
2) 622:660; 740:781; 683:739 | -2.4 N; 2.26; 2.6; 2.66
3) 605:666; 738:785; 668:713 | -1.1 N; 2.23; 2.48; 2.66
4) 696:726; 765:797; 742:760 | 0.3 N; 2.65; 2.69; 2.79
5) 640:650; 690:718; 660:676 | 0.3 N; 2.39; 2.43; 2.59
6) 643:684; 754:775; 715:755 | -2.1 N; 2.42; 2.69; 2.61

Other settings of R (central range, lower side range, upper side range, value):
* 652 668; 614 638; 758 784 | -2.1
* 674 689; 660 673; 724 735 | 0.5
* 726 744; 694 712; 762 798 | 0.0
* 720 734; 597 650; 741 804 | -0.3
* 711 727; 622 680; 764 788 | -1.4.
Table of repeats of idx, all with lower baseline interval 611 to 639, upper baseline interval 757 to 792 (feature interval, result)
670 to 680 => -0.06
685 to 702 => -0.04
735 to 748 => -0.05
